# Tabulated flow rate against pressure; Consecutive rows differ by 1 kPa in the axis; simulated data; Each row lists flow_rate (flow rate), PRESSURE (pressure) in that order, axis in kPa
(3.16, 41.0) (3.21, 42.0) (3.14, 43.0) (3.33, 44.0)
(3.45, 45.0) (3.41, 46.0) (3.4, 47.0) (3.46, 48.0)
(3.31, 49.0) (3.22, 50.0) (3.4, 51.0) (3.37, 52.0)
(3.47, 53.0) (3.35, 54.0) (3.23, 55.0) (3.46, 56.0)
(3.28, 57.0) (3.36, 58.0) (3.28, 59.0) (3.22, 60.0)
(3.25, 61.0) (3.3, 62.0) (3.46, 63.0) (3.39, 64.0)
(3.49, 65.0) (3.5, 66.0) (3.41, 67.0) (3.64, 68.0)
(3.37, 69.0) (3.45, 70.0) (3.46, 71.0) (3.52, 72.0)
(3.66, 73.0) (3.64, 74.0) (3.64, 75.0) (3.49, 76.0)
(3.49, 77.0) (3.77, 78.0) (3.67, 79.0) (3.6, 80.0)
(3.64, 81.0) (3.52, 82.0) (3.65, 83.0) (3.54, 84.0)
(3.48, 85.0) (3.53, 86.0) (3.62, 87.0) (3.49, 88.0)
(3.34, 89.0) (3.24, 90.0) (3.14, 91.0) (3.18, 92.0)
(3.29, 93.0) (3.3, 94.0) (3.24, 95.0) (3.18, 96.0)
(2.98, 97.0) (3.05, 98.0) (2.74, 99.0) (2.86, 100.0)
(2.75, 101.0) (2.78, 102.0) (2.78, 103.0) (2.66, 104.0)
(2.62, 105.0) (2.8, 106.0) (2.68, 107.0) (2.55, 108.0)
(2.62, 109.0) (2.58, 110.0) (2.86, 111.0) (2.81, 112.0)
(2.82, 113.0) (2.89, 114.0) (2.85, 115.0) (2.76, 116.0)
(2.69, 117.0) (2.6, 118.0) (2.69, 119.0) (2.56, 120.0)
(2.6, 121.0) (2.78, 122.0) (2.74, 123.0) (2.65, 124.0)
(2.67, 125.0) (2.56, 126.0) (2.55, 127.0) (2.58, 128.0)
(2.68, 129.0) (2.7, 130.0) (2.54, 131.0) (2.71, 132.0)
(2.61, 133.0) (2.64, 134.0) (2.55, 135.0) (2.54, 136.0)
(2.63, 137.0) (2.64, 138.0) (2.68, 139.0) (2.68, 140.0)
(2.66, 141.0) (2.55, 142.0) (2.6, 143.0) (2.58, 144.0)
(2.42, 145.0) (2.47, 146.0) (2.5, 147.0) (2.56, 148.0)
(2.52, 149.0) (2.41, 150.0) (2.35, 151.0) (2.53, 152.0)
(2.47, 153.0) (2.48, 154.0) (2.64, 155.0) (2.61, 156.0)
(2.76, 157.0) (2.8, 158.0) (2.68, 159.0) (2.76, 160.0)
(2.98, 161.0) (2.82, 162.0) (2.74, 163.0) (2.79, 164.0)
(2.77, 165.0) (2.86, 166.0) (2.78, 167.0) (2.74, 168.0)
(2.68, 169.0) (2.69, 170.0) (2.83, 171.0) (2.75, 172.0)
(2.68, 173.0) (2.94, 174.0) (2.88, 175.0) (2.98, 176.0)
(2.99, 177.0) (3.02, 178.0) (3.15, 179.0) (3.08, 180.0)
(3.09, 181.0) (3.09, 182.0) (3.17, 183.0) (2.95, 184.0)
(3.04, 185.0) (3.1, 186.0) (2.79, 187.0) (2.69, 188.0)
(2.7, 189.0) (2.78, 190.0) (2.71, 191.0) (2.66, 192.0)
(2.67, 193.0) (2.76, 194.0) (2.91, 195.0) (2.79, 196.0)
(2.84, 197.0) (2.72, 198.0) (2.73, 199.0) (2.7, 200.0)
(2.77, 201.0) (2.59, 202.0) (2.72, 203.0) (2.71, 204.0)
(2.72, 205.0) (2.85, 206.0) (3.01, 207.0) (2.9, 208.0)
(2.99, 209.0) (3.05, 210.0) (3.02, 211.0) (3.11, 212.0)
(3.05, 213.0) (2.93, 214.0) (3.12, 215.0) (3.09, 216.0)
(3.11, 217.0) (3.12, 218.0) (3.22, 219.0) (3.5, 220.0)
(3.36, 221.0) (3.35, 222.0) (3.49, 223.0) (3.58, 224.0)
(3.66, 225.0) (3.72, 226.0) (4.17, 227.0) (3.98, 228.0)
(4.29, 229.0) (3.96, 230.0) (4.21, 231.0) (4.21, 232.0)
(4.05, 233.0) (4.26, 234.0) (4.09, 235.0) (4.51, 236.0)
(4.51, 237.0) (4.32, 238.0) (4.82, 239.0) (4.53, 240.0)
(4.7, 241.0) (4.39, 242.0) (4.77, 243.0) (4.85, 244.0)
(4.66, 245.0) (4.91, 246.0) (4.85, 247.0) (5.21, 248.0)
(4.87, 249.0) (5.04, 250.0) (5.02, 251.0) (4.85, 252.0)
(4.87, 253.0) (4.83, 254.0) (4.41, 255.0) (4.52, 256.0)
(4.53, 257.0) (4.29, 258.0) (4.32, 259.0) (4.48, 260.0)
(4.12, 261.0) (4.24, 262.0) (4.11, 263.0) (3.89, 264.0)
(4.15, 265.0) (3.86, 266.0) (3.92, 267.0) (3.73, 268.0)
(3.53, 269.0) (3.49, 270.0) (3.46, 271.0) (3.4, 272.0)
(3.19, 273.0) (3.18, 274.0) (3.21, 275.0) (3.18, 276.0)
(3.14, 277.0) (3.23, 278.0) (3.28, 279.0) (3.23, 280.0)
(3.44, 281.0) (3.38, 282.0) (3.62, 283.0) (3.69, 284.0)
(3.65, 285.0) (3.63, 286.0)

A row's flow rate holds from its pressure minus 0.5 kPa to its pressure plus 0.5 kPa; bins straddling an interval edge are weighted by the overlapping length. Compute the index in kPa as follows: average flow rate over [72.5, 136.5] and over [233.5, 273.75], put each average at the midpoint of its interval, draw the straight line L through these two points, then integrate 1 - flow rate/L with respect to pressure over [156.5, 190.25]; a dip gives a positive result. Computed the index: 7.0 kPa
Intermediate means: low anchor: 2.99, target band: 2.87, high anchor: 4.36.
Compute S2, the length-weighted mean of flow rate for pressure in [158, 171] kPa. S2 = 2.78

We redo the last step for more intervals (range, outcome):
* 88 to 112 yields 2.93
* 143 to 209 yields 2.77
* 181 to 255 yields 3.59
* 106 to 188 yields 2.72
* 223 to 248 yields 4.33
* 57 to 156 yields 2.97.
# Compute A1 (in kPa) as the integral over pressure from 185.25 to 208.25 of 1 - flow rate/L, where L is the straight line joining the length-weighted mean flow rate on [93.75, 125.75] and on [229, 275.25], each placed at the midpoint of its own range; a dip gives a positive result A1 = 5.8 kPa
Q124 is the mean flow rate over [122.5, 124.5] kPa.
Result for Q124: 2.7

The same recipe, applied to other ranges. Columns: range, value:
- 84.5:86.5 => 3.5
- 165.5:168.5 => 2.79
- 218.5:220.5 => 3.36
